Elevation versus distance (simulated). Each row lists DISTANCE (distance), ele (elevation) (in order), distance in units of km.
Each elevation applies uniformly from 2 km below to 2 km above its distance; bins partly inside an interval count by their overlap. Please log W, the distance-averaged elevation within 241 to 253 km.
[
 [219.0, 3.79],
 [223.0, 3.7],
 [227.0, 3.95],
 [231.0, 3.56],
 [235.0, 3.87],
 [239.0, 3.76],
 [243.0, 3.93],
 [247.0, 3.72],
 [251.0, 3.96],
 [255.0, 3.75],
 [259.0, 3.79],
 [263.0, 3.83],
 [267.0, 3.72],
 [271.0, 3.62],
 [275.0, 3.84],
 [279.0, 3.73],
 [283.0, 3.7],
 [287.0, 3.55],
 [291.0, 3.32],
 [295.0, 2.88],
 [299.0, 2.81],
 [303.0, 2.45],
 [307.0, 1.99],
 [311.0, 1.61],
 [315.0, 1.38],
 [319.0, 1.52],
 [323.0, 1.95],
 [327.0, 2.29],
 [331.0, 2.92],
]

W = 3.87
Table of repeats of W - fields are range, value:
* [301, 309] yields 2.22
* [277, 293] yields 3.58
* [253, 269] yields 3.77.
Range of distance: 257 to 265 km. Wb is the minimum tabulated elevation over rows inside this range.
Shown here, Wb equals 3.79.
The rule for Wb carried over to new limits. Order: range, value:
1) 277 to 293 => 3.32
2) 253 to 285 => 3.62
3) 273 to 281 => 3.73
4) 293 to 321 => 1.38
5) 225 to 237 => 3.56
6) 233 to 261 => 3.72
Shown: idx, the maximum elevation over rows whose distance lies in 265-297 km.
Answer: 3.84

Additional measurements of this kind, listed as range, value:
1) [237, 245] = 3.93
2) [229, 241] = 3.87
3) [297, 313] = 2.81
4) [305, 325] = 1.99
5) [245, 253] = 3.96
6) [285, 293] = 3.55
